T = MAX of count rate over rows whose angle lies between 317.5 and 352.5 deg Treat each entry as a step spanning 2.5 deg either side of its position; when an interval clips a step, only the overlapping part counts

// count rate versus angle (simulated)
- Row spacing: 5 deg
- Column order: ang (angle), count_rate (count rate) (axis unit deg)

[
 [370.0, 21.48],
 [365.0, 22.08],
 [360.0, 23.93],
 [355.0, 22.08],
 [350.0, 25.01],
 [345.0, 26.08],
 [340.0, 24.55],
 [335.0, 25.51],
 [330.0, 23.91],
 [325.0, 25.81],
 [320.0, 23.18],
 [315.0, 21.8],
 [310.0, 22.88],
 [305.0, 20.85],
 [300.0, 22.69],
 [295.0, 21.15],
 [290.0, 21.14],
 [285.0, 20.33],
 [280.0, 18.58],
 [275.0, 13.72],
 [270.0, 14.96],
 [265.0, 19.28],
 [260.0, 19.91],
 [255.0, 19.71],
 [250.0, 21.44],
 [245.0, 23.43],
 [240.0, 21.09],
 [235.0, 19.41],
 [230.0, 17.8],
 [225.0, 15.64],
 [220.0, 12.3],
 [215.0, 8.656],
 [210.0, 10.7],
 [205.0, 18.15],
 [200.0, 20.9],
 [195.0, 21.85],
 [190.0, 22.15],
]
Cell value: 26.08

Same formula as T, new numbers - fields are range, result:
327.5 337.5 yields 25.51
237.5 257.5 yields 23.43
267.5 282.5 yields 18.58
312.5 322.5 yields 23.18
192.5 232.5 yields 21.85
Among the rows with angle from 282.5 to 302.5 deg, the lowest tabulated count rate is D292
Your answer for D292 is 20.33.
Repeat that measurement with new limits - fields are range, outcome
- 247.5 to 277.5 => 13.72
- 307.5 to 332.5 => 21.8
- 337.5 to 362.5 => 22.08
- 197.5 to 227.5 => 8.656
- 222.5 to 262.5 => 15.64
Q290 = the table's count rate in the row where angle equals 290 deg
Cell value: 21.14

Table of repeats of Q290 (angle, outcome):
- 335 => 25.51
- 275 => 13.72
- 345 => 26.08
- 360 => 23.93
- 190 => 22.15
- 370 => 21.48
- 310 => 22.88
